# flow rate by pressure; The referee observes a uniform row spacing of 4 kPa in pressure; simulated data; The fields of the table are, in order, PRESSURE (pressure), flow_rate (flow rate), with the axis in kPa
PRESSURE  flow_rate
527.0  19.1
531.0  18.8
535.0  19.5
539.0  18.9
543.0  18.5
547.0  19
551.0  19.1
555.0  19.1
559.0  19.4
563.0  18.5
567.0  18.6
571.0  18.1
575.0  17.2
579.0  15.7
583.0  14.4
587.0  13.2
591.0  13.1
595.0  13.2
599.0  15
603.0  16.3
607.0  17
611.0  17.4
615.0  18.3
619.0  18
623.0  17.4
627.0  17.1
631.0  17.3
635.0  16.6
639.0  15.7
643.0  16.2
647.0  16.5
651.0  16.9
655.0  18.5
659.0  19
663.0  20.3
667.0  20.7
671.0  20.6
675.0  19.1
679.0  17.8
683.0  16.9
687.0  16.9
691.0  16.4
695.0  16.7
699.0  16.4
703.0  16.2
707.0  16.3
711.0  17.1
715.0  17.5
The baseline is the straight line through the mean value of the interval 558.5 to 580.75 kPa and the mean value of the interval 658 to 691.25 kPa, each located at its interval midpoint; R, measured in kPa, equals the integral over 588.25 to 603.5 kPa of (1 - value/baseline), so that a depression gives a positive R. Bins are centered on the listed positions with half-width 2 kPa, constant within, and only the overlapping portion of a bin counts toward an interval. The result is 3.3 kPa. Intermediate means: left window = 17.8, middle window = 14.2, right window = 18.7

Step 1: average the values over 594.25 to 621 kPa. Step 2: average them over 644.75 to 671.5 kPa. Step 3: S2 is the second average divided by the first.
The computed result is 1.1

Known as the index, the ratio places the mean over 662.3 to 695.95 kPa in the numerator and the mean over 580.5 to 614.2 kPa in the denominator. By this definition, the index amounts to 1.2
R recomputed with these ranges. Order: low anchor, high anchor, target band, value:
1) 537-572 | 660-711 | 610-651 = 2.75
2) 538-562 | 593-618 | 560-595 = 3.29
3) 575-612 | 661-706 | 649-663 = -1.10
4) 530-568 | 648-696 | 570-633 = 8.56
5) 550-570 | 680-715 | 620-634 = 0.43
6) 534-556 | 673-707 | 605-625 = 0.46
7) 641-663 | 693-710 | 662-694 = -2.68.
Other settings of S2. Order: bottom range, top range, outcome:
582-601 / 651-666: 1.39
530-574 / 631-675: 0.96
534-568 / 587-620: 0.83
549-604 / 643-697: 1.10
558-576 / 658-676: 1.09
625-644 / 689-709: 0.99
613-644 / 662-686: 1.12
